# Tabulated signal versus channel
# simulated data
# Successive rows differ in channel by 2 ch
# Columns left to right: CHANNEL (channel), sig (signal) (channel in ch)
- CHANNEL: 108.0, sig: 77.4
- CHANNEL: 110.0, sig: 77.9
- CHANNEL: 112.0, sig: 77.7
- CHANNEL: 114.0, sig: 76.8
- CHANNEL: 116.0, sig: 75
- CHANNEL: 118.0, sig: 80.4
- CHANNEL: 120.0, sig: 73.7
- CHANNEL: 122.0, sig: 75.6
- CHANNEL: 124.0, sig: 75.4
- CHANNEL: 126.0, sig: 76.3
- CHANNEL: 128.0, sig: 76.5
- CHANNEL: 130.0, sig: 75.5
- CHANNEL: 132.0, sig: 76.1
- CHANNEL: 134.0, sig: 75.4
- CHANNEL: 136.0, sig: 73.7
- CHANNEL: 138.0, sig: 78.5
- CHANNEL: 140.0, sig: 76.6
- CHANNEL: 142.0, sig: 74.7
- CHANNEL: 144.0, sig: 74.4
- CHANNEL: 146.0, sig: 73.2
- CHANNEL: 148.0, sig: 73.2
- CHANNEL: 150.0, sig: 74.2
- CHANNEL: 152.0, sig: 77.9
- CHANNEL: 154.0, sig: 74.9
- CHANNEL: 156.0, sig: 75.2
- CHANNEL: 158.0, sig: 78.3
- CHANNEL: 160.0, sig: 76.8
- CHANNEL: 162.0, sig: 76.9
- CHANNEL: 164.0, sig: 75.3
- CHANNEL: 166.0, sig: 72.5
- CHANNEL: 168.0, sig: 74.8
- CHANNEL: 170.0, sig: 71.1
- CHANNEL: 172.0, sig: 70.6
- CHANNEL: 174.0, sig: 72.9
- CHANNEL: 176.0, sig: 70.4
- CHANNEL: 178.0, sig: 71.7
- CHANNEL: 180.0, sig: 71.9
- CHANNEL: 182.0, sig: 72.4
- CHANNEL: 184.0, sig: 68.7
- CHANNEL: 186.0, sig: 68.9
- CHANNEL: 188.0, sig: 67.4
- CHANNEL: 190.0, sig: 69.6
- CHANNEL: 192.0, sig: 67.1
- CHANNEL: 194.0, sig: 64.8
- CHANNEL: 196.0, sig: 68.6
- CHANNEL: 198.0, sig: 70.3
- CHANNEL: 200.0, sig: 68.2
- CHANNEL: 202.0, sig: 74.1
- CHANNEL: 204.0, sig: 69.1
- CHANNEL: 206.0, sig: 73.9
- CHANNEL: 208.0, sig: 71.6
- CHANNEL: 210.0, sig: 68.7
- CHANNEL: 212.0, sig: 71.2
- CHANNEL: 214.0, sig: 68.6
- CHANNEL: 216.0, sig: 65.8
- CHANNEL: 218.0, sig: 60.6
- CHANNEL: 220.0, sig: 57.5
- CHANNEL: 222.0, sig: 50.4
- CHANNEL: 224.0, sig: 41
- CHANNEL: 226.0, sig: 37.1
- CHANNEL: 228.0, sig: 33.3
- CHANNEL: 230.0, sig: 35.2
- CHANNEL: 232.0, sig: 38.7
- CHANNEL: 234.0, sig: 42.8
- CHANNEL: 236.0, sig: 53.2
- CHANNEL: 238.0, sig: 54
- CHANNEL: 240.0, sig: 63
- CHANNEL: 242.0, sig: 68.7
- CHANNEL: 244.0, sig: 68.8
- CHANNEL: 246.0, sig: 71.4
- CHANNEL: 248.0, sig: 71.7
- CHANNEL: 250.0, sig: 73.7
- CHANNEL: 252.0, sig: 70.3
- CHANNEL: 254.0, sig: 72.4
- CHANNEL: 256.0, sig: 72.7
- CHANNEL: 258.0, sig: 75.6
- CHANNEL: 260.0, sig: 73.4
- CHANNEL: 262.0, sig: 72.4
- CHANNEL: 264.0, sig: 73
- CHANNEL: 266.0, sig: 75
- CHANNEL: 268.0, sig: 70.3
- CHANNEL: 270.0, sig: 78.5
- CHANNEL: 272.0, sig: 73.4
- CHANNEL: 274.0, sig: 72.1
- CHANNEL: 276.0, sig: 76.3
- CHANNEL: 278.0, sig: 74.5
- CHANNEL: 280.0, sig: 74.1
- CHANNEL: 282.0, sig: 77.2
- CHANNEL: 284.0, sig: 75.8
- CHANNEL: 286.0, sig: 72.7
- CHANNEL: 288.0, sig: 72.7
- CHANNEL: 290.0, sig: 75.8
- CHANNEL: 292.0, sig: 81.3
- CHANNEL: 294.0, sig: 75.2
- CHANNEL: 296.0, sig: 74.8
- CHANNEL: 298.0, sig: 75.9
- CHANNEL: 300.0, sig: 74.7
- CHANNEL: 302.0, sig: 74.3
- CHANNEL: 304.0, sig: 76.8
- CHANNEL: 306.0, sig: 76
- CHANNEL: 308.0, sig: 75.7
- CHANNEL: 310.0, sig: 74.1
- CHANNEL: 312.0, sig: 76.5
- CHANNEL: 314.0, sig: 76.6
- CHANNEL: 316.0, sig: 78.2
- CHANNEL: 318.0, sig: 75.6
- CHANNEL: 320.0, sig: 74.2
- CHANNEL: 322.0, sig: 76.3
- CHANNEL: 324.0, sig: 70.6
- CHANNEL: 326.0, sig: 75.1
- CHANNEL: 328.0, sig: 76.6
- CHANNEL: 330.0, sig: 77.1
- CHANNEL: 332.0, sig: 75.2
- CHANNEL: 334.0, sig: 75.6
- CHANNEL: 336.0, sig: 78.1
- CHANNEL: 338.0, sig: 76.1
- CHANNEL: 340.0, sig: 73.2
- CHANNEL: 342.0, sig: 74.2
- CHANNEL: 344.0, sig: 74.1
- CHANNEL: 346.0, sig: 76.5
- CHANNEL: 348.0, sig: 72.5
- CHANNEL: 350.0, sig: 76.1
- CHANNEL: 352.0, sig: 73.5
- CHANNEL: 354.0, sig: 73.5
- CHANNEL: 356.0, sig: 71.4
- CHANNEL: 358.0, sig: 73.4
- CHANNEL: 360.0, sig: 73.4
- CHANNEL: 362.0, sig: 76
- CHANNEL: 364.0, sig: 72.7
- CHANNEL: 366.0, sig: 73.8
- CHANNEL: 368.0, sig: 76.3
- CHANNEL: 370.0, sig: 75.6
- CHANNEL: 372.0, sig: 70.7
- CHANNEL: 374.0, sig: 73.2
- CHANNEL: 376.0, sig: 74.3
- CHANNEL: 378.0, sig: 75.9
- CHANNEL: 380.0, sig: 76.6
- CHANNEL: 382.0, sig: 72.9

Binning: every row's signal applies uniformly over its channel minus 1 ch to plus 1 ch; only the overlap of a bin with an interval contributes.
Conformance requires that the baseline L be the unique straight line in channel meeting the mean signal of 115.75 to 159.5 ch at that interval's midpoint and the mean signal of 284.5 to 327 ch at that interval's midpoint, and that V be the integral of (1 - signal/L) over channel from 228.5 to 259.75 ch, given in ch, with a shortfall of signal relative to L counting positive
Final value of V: 5.6 ch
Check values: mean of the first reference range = 75.7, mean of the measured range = 62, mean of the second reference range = 75.4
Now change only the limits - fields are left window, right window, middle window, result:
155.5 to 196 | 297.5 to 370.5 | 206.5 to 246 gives 9.1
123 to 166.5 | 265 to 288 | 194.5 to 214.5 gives 1.3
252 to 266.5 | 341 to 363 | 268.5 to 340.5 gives -1.8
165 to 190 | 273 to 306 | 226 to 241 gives 5.7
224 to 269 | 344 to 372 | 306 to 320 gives -1.4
